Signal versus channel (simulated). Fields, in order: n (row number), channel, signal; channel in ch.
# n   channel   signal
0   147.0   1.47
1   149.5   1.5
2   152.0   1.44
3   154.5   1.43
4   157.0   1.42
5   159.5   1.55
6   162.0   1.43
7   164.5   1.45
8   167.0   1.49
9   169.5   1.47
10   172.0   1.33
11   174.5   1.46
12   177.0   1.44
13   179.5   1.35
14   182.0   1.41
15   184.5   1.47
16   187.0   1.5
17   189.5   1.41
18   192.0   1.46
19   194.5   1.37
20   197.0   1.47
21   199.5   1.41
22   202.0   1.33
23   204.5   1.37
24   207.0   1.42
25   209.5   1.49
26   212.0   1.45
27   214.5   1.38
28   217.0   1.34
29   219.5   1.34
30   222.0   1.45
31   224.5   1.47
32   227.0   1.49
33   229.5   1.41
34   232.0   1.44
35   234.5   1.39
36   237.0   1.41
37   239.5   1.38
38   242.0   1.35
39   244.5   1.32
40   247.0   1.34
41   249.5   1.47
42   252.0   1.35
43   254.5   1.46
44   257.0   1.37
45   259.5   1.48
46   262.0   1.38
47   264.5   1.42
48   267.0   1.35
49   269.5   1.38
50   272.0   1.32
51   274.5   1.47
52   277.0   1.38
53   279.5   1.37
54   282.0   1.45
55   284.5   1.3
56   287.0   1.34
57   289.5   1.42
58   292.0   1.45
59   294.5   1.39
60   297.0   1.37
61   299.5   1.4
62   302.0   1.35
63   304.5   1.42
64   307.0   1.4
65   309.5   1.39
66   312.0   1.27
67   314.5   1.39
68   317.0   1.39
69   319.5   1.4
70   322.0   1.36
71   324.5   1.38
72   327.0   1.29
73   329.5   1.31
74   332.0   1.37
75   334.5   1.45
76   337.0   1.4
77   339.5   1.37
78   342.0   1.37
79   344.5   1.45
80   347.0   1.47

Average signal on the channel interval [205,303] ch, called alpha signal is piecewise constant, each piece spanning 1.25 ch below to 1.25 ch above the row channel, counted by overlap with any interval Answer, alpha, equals 1.4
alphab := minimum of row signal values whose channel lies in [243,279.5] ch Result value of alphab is 1.32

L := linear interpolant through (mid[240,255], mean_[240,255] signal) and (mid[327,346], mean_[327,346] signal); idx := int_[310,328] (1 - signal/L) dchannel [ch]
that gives 0.3 ch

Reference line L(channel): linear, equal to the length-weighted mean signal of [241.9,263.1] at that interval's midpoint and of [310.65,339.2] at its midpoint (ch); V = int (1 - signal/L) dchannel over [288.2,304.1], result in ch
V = -0.2 ch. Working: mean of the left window 1.39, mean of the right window 1.36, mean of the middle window 1.4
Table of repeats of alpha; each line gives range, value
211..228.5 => 1.42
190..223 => 1.41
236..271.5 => 1.39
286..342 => 1.38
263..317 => 1.38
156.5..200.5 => 1.44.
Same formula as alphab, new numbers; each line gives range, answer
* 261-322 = 1.27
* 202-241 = 1.33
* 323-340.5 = 1.29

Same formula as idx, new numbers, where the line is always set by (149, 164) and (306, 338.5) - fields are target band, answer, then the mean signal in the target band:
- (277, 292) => 0.1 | 1.38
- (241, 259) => 0.3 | 1.38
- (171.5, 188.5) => 0.2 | 1.43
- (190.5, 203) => 0.2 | 1.41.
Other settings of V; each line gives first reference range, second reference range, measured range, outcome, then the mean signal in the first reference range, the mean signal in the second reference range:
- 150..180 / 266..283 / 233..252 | 0.3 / 1.44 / 1.39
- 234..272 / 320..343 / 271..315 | -0.2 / 1.39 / 1.37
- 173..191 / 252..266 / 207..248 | 0.5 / 1.43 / 1.41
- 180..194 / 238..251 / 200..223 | 0.2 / 1.44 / 1.37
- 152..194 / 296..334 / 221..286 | 0.0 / 1.44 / 1.37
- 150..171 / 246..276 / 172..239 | 0.7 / 1.46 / 1.4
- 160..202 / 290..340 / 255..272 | 0.1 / 1.43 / 1.38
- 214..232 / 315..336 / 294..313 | 0.1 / 1.41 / 1.37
